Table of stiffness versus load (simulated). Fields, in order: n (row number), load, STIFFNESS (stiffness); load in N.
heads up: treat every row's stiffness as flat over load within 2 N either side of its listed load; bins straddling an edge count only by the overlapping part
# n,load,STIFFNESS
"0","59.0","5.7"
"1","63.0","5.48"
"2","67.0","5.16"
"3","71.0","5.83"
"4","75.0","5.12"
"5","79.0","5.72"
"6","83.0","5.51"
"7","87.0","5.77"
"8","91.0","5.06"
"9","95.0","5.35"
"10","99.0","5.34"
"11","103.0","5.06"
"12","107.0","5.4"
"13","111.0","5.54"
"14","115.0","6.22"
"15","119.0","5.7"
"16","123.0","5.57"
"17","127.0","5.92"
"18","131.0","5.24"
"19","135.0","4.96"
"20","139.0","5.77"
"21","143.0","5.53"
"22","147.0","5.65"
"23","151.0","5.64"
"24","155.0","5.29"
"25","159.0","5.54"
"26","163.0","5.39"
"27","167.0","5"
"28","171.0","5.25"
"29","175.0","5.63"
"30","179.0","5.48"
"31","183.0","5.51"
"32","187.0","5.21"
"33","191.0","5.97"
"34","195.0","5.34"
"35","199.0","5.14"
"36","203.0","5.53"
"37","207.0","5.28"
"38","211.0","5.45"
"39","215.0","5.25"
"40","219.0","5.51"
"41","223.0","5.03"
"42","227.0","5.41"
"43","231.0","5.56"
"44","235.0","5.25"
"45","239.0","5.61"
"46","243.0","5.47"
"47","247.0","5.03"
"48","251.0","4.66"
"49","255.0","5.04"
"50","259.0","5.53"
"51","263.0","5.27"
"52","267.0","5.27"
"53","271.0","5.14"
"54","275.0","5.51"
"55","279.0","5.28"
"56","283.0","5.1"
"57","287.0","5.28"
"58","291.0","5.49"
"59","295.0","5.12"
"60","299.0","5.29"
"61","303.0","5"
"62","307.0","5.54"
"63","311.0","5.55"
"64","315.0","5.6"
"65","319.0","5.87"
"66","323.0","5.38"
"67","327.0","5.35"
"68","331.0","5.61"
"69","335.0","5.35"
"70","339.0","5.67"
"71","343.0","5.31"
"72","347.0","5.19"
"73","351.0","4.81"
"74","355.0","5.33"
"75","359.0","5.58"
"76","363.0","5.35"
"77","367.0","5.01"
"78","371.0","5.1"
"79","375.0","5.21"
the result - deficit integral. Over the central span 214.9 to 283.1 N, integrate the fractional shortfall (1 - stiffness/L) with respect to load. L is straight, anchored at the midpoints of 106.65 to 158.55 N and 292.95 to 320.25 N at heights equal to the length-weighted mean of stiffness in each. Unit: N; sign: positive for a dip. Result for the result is 2.3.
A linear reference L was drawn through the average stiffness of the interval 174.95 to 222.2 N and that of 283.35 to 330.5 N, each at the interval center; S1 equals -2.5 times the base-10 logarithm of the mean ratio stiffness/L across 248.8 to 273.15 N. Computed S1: 0.053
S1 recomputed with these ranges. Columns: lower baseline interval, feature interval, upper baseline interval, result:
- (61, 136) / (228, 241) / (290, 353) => -0.01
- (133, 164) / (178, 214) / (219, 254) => -0.01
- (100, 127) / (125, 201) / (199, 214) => 0.01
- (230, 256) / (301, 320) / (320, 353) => -0.04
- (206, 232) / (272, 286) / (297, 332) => 0.03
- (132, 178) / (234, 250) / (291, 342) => 0.03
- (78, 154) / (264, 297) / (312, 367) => 0.03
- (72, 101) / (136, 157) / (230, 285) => -0.04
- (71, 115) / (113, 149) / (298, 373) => -0.04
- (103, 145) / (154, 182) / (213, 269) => 0.02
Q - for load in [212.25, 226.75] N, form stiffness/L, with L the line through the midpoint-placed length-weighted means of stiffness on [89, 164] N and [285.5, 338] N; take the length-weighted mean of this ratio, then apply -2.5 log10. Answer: 0.03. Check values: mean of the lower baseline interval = 5.48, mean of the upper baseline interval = 5.42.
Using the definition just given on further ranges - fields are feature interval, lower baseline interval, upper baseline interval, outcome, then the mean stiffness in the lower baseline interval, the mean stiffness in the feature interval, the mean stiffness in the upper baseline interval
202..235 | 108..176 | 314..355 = 0.02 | 5.52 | 5.37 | 5.41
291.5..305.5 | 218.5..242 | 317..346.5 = 0.05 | 5.39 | 5.19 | 5.49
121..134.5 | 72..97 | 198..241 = -0.02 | 5.44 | 5.51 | 5.37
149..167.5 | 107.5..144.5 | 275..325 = 0.03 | 5.6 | 5.4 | 5.38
